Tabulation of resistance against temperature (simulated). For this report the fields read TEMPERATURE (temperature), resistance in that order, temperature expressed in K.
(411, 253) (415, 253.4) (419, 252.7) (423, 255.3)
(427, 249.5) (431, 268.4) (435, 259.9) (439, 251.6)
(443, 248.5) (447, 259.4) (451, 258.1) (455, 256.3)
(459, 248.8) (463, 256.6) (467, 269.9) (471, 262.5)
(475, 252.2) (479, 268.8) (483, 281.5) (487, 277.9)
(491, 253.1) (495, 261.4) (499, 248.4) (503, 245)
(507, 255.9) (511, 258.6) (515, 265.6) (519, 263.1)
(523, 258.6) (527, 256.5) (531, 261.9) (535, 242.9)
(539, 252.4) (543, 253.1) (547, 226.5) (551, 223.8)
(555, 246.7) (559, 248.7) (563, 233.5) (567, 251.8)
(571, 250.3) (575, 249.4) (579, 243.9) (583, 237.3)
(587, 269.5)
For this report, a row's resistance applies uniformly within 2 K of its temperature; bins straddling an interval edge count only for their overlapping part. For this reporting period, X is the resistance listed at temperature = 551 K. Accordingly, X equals 223.8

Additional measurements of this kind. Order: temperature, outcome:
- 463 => 256.6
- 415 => 253.4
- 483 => 281.5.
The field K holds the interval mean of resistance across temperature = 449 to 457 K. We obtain 257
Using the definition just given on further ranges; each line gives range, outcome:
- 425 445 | 256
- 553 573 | 246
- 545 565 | 236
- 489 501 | 254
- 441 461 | 254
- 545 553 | 225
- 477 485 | 275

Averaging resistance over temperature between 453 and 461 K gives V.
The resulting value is 253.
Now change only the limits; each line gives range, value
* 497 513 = 252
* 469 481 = 261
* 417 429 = 252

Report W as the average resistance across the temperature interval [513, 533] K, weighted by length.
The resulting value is 261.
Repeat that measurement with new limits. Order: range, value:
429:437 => 264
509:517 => 262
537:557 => 240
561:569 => 243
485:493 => 266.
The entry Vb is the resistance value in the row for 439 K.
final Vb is 251.6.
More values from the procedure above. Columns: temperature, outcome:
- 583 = 237.3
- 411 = 253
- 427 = 249.5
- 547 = 226.5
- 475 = 252.2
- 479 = 268.8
